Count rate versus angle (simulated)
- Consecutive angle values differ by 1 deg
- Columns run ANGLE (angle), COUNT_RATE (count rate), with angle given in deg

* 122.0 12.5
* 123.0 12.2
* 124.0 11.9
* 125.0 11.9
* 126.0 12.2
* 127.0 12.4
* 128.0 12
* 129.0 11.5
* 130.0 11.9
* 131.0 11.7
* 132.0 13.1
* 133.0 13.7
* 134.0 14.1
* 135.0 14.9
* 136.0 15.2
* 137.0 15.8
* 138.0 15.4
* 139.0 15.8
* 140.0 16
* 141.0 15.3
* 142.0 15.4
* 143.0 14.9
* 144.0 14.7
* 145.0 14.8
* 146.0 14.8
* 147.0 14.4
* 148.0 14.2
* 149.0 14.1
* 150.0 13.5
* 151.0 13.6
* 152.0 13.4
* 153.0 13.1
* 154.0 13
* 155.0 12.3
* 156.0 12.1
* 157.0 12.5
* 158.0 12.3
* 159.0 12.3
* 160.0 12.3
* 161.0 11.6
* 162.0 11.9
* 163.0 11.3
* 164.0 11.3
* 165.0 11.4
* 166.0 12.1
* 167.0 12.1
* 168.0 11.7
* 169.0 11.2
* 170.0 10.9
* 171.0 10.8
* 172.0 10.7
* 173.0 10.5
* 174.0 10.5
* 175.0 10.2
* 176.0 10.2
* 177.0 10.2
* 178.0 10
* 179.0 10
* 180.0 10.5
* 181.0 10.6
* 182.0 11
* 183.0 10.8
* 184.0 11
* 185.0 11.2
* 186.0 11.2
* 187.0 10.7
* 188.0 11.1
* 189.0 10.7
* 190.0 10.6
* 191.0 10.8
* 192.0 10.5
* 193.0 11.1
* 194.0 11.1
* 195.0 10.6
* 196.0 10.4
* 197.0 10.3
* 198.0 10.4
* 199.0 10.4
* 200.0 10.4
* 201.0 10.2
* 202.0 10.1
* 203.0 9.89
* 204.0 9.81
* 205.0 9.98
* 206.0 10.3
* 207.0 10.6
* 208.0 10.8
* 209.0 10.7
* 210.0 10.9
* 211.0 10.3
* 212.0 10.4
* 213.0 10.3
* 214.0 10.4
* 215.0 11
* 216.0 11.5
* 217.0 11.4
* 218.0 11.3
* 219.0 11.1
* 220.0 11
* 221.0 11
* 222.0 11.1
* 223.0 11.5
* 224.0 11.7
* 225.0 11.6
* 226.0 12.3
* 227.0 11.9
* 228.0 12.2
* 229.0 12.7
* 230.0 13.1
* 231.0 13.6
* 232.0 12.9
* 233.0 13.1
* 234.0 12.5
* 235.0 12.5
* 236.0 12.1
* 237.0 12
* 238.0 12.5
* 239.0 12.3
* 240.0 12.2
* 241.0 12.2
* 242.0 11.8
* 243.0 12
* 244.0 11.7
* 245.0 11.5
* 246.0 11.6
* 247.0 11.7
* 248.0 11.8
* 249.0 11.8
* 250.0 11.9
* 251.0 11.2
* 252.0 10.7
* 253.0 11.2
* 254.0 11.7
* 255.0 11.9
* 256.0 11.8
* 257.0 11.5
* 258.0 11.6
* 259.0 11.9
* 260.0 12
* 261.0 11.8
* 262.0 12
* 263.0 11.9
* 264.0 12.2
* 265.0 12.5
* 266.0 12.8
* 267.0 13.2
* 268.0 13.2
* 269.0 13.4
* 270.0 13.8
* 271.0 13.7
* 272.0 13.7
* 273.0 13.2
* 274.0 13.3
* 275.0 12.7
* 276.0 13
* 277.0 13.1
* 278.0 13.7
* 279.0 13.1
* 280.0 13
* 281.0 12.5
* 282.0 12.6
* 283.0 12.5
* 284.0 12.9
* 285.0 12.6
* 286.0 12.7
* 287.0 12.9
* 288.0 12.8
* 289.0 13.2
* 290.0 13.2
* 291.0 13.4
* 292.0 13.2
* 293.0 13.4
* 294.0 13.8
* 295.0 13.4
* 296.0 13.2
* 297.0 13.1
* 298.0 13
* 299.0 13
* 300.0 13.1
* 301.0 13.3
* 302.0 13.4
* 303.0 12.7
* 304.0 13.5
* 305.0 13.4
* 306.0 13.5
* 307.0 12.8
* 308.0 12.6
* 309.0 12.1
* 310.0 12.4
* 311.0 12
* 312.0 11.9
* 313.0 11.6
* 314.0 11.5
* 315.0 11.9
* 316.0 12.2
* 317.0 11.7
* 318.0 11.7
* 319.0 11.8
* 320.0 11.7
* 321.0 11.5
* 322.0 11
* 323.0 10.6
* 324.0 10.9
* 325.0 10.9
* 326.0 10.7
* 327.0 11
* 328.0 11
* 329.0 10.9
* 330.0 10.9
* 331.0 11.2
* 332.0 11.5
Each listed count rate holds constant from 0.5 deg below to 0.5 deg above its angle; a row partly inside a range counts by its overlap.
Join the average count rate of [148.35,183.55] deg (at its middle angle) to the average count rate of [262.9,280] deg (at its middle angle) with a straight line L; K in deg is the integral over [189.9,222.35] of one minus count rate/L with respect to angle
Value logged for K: 4.2 deg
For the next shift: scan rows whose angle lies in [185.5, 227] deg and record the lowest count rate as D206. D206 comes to 9.81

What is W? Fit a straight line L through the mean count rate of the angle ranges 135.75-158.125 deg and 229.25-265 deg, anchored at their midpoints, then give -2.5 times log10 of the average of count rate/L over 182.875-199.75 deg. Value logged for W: 0.23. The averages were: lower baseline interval 14.2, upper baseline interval 12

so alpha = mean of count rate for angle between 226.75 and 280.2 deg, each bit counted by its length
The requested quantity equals 12.4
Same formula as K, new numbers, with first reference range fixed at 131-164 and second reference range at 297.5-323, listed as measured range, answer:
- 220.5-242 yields 1.3 deg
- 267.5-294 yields -1.1 deg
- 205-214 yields 1.8 deg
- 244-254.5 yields 1.1 deg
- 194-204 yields 2.2 deg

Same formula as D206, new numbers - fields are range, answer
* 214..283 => 10.4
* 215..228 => 11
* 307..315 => 11.5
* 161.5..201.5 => 10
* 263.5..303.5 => 12.2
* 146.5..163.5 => 11.3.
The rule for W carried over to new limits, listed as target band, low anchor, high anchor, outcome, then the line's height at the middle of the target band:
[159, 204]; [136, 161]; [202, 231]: 0.16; 12.6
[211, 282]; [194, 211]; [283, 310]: -0.04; 11.6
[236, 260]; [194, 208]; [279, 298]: 0.00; 11.8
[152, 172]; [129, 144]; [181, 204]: 0.07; 12.7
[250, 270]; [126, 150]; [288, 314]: 0.10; 13.2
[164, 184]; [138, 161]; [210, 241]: 0.21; 13.2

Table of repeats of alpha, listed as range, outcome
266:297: 13.1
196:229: 10.9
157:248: 11.2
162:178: 11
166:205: 10.7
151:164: 12.4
